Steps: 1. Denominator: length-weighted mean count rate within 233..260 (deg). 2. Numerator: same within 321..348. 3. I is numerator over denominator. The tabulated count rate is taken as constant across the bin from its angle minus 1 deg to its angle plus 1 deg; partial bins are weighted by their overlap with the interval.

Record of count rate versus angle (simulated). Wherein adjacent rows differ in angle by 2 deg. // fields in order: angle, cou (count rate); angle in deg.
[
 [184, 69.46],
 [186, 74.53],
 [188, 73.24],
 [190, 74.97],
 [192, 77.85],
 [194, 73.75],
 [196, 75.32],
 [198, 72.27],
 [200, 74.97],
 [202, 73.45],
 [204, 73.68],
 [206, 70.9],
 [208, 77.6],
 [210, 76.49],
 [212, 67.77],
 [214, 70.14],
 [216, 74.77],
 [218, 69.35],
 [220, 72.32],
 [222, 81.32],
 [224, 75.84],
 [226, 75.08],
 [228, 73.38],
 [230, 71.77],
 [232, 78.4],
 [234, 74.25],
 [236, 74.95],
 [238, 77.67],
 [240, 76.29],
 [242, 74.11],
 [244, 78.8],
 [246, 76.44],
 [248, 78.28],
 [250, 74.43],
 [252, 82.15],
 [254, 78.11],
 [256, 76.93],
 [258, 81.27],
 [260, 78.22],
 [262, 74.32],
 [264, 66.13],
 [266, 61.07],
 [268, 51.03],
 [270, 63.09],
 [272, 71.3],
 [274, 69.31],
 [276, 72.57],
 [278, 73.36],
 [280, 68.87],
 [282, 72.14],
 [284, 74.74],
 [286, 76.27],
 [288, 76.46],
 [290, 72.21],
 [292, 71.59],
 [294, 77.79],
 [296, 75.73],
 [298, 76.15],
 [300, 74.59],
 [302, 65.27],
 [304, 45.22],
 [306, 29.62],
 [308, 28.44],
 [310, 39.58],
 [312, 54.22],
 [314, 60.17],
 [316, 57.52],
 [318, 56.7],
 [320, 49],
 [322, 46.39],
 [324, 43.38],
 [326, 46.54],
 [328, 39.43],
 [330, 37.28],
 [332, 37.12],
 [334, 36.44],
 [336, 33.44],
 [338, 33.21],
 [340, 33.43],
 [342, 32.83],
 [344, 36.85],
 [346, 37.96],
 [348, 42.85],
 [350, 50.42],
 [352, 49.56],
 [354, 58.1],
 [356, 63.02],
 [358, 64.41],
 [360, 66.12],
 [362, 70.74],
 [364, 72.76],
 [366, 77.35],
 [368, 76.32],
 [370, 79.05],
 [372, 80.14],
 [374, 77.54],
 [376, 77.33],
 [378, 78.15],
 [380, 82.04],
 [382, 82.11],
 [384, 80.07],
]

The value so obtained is 0.49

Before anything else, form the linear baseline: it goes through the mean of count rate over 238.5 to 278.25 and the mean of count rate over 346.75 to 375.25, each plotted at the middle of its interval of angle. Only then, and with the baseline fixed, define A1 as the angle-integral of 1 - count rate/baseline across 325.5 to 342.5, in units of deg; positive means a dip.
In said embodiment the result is 7.88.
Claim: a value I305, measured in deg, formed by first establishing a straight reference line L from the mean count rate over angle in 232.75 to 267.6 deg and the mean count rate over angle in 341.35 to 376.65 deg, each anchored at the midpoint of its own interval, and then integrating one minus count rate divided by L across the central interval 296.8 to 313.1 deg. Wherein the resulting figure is 4.0 deg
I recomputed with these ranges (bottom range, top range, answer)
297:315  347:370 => 1.21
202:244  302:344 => 0.57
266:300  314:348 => 0.59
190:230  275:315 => 0.87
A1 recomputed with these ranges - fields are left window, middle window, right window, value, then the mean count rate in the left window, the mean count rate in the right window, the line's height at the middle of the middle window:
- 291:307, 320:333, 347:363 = 4.1 deg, 64.5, 58.2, 61.4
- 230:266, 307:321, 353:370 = 4.4 deg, 76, 69.2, 72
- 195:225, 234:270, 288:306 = -1.4 deg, 73.7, 68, 71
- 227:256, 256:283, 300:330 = -1.8 deg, 76.4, 47.8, 65.5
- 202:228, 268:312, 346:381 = 3.7 deg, 73.7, 67.7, 70.7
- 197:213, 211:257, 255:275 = -2.6 deg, 73.4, 69.3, 71.4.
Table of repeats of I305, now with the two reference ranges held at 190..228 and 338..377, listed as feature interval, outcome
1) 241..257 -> -1.6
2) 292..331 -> 6.7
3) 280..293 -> -1.4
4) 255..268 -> -0.4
